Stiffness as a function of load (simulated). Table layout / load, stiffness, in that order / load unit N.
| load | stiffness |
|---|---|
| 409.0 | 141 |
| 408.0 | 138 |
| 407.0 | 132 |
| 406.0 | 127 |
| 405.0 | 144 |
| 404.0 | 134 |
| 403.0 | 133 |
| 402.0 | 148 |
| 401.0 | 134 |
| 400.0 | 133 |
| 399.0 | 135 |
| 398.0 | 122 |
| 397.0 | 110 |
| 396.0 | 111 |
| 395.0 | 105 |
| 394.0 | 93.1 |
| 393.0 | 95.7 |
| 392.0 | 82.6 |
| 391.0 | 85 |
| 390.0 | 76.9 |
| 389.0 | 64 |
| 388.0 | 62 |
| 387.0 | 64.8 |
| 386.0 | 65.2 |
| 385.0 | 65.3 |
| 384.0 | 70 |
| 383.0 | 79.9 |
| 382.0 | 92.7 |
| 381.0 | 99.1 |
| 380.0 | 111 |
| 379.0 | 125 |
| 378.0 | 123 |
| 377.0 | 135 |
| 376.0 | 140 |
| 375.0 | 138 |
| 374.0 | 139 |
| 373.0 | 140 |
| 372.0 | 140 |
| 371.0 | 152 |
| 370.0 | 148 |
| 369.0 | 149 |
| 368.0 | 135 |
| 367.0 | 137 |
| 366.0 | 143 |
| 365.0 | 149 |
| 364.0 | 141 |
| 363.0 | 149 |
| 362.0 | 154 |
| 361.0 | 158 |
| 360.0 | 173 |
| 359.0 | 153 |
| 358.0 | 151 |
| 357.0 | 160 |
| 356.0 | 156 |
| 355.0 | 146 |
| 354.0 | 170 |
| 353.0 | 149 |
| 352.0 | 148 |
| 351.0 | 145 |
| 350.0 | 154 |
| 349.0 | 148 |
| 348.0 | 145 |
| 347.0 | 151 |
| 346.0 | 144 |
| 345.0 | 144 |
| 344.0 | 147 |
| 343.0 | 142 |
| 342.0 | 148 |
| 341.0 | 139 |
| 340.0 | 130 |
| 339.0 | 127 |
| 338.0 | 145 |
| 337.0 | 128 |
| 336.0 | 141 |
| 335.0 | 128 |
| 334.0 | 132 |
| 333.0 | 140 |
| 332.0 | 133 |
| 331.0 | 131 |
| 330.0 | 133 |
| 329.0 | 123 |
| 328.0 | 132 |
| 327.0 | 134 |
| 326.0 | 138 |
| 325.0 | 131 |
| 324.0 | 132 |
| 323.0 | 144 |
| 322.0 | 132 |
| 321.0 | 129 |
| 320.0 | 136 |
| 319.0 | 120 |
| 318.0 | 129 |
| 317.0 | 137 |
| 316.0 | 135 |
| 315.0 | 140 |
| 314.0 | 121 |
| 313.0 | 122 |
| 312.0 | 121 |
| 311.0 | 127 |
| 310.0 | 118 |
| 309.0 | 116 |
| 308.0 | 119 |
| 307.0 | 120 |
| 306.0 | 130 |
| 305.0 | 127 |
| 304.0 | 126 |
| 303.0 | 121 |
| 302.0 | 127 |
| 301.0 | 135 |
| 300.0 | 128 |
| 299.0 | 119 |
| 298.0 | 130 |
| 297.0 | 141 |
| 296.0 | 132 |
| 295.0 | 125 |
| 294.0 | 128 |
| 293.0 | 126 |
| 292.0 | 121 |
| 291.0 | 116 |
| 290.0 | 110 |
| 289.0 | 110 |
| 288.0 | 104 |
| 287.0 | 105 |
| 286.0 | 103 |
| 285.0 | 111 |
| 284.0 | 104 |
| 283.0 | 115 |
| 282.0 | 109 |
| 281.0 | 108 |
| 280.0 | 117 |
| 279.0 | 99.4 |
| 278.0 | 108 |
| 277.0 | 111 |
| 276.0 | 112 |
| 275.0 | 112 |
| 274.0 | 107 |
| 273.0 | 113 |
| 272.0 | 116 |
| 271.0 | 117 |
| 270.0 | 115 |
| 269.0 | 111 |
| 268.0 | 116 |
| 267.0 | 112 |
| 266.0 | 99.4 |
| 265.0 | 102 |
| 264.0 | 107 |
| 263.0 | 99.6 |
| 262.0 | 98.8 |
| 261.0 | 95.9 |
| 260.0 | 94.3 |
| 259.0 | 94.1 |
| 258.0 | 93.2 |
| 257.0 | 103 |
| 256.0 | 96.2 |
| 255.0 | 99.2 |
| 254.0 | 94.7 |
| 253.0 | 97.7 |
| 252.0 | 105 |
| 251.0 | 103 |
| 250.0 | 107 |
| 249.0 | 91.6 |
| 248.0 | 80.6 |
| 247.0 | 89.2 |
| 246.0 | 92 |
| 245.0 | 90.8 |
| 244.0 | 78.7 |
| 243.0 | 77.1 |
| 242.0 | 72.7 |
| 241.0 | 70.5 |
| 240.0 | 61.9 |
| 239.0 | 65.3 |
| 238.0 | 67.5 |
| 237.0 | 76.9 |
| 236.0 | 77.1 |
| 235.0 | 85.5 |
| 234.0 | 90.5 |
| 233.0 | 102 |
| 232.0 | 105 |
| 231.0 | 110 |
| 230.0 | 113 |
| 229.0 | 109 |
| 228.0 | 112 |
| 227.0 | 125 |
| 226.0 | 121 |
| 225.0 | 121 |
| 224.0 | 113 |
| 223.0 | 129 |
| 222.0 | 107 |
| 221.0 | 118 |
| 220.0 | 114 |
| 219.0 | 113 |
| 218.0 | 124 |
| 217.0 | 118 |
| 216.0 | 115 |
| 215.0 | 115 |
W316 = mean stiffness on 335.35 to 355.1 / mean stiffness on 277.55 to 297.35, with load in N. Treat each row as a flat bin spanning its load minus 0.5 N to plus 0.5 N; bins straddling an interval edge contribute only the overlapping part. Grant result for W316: 1.26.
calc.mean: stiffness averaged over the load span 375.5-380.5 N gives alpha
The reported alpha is 127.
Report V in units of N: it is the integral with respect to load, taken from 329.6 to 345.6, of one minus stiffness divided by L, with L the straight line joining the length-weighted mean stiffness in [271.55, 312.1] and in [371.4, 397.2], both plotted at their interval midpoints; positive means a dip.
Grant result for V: -4.0 N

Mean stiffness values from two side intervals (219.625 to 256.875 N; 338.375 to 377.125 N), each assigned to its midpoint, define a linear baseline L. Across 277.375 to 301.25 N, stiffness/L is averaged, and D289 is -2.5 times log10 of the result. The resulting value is 0.01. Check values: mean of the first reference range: 96.5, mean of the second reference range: 147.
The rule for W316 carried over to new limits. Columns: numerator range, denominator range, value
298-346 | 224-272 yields 1.35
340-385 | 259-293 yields 1.28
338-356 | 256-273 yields 1.39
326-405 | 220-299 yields 1.24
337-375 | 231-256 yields 1.68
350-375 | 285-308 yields 1.23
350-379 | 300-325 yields 1.15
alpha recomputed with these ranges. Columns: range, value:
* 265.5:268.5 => 109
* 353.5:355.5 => 158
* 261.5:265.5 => 102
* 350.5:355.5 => 152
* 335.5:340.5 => 134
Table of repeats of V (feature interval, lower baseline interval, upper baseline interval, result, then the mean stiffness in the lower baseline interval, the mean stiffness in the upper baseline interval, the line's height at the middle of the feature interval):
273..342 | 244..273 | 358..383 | -4.3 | 101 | 138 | 117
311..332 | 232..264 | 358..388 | -3.8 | 89.3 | 126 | 111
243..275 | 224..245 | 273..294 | 0.5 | 92.6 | 111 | 102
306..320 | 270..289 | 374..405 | -2.2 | 110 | 106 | 108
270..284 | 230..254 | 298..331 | -0.5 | 87.6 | 128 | 107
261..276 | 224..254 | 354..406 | -1.4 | 93.4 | 123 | 99.6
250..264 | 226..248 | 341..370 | 0.1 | 89.7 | 149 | 99.7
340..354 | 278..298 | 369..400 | -4.7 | 115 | 107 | 110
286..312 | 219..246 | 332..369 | 0.5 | 96.9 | 146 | 124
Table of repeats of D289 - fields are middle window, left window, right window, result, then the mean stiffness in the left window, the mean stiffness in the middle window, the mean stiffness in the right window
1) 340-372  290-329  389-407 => -0.23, 128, 149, 115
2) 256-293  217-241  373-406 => -0.04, 102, 108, 108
